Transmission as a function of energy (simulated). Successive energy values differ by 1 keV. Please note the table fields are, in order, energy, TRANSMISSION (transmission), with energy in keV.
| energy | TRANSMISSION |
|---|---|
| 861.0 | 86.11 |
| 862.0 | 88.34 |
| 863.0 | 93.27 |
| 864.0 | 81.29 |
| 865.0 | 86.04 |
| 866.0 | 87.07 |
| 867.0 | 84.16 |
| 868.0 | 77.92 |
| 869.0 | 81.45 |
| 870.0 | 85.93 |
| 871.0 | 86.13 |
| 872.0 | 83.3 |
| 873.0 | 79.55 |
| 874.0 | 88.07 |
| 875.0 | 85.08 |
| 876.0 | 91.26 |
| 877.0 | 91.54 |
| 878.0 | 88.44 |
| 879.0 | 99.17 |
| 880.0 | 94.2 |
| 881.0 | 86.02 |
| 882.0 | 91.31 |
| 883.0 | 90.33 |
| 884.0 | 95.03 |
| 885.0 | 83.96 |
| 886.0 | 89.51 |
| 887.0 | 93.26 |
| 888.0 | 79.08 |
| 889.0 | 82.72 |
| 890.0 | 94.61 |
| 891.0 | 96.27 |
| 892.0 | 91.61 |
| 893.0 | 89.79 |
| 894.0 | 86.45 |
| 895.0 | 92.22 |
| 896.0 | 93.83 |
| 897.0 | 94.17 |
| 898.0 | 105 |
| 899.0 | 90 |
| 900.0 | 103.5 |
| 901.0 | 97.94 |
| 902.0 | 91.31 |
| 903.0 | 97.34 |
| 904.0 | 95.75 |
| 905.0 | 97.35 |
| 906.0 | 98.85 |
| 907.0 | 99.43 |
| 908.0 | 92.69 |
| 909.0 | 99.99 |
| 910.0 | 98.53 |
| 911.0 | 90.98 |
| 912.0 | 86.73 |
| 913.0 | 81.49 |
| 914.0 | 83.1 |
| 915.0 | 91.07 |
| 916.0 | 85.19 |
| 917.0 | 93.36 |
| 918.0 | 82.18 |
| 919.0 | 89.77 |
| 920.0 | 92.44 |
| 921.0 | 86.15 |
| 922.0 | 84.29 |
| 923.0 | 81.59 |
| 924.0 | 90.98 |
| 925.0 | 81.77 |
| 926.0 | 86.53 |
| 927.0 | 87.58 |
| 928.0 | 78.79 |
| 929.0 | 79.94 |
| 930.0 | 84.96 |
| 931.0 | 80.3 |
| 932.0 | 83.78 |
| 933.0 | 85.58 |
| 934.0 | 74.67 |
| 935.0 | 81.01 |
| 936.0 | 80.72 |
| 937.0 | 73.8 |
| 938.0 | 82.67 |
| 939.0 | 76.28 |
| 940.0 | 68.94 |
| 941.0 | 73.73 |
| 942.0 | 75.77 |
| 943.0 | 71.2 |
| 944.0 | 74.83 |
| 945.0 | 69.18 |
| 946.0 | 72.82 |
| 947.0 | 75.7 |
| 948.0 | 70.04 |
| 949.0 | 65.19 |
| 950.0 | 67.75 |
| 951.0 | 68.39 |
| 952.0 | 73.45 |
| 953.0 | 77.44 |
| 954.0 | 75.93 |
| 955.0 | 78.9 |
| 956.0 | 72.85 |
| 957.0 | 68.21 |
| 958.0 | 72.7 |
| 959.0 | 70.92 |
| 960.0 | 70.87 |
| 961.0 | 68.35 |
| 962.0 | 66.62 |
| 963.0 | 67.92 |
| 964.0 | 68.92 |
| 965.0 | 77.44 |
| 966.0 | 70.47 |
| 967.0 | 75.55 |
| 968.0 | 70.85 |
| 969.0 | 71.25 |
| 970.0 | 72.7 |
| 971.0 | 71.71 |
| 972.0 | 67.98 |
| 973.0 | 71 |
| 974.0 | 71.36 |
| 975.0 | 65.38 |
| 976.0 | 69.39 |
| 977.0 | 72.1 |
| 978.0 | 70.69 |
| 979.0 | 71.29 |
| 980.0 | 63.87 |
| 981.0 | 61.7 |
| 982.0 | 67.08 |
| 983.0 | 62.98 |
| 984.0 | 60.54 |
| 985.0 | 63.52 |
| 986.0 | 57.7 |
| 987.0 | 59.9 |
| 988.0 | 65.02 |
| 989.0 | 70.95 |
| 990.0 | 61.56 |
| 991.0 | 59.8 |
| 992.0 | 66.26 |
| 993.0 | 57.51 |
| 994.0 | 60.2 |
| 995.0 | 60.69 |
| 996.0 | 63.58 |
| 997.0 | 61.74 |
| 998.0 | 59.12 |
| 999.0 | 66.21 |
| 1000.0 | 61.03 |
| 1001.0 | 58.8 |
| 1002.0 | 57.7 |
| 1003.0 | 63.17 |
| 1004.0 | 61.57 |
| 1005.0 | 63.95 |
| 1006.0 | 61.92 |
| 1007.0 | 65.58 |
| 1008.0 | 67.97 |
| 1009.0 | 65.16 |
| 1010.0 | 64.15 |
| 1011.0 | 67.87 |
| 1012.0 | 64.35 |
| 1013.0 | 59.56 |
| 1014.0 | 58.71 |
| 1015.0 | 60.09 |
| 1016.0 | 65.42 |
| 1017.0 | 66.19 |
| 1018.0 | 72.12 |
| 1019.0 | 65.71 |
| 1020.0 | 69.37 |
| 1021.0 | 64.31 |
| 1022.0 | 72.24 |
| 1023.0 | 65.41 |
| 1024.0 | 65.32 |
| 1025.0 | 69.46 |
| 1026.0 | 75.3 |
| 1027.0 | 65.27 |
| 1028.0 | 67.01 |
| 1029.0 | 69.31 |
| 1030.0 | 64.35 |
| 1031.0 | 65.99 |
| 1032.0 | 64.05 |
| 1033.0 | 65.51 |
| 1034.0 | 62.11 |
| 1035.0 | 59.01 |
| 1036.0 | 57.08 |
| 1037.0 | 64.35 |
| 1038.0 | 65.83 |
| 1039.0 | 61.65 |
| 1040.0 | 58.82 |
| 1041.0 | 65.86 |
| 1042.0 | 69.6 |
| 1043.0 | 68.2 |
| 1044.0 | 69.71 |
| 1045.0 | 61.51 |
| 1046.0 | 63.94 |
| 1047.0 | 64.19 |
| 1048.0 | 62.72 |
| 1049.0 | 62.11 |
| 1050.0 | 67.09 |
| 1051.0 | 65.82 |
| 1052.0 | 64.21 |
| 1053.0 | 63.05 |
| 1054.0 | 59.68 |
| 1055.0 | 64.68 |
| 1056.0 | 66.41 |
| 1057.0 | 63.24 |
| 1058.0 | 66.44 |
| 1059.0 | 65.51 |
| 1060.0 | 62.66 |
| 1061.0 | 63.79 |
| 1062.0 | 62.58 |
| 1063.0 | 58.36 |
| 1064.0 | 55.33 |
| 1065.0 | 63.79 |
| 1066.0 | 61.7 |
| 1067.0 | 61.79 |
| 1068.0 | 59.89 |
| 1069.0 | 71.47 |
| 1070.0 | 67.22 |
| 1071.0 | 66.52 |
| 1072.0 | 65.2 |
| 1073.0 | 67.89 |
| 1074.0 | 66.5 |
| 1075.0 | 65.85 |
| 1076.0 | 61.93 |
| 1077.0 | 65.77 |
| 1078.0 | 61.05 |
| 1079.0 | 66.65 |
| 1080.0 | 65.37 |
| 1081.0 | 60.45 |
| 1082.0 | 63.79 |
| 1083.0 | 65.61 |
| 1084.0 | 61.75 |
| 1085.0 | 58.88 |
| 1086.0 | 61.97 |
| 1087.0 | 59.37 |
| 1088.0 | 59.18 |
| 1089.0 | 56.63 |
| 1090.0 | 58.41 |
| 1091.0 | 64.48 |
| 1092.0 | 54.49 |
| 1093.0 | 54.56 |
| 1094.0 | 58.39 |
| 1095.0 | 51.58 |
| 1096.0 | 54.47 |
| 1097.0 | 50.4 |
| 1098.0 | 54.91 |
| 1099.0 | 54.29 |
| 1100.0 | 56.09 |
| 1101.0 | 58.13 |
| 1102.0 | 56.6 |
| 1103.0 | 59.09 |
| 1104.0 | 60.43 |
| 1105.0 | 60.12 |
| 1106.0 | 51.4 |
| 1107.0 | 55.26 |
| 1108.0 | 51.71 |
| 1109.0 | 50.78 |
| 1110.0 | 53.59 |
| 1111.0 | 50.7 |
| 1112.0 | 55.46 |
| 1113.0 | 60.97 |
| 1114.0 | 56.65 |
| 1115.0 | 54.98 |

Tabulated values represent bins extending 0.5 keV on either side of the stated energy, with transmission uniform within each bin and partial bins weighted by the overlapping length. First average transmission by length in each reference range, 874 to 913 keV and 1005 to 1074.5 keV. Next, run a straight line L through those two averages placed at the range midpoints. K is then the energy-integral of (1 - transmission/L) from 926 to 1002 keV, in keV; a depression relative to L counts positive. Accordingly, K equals 8.5 keV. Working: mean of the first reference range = 92.6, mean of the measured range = 70.4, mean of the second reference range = 64.7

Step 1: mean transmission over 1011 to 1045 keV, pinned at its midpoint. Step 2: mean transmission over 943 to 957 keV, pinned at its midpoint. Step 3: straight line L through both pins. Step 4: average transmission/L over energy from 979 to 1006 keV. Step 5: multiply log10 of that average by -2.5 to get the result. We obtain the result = 0.10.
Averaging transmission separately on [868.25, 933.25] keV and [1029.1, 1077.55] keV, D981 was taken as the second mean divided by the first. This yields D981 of 0.72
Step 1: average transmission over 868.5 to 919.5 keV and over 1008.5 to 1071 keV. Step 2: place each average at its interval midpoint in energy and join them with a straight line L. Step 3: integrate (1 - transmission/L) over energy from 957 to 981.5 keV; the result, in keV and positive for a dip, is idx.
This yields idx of 2.3 keV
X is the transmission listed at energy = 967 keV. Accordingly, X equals 75.55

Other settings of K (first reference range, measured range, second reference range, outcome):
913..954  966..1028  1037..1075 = 5.30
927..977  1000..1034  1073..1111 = 0.78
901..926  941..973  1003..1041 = 3.41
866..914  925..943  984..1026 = 0.22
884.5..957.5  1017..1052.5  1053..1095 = 1.33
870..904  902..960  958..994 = -1.63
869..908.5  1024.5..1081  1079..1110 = 0.02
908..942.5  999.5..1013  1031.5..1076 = 1.54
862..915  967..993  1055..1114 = 3.30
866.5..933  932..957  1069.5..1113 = 2.36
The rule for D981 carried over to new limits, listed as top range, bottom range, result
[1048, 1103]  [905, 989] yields 0.80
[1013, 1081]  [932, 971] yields 0.88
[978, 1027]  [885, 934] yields 0.71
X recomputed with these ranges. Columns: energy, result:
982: 67.08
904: 95.75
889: 82.72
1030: 64.35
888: 79.08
